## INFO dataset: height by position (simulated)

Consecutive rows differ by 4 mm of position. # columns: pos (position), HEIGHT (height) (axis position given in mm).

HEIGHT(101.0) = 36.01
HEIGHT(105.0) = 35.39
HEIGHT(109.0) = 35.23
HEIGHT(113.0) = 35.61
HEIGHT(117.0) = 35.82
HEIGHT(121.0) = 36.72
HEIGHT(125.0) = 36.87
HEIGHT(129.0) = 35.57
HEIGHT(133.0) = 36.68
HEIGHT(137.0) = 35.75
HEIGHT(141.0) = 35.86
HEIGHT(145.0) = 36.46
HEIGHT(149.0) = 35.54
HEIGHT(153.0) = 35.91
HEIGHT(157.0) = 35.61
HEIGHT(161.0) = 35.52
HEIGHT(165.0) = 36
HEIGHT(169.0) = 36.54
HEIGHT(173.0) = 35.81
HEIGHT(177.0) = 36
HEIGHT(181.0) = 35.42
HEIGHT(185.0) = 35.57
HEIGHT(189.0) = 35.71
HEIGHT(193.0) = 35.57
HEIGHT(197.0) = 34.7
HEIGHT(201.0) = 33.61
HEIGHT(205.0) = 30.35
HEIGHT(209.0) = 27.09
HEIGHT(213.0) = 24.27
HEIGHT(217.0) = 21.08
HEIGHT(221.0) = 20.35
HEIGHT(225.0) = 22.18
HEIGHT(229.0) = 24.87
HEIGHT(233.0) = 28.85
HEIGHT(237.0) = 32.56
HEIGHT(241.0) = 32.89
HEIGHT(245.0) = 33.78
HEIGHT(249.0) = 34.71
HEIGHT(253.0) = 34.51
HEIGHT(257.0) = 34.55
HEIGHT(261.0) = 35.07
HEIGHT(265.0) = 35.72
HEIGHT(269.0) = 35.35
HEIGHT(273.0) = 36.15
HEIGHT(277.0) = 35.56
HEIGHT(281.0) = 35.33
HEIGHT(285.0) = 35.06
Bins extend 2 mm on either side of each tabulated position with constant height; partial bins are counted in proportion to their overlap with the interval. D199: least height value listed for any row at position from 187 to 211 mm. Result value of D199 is 27.09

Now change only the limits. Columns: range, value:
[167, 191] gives 35.42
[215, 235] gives 20.35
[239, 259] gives 32.89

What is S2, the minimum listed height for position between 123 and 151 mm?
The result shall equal 35.54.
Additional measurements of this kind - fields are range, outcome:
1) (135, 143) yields 35.75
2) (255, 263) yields 34.55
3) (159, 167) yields 35.52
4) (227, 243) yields 24.87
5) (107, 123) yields 35.23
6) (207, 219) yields 21.08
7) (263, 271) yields 35.35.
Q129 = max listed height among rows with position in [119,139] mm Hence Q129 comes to 36.87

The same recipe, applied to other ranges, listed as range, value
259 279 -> 36.15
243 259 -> 34.71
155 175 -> 36.54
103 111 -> 35.39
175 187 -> 36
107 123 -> 36.72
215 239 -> 32.56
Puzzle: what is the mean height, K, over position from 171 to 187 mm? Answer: 35.7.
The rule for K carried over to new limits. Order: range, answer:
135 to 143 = 35.8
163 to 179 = 36.1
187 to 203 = 34.9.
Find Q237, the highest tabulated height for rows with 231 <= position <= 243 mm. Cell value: 32.89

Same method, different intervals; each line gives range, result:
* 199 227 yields 33.61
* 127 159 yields 36.68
